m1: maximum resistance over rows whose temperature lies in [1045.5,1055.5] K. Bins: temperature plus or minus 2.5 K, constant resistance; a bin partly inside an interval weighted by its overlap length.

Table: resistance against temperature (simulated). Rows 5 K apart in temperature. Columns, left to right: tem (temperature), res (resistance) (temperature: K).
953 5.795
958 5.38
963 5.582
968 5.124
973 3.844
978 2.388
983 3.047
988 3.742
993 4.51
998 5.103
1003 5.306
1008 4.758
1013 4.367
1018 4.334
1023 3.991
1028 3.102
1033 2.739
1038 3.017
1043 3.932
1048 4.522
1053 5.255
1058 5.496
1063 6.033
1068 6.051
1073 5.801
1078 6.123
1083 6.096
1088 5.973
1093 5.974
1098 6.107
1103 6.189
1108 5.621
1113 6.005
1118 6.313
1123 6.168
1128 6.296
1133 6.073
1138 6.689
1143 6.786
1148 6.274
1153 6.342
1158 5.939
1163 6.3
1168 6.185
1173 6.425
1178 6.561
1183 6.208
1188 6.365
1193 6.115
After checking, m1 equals 5.255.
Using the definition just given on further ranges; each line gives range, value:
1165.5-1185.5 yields 6.561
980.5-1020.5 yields 5.306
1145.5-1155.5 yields 6.342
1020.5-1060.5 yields 5.496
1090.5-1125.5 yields 6.313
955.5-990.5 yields 5.582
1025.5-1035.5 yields 3.102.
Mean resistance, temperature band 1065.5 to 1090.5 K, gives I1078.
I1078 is 6.01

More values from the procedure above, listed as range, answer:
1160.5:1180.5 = 6.37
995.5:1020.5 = 4.77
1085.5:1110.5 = 5.97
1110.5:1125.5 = 6.16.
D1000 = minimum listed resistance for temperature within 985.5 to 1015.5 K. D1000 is 3.742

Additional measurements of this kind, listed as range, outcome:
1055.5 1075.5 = 5.496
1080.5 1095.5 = 5.973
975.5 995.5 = 2.388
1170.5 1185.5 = 6.208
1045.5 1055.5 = 4.522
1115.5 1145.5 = 6.073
